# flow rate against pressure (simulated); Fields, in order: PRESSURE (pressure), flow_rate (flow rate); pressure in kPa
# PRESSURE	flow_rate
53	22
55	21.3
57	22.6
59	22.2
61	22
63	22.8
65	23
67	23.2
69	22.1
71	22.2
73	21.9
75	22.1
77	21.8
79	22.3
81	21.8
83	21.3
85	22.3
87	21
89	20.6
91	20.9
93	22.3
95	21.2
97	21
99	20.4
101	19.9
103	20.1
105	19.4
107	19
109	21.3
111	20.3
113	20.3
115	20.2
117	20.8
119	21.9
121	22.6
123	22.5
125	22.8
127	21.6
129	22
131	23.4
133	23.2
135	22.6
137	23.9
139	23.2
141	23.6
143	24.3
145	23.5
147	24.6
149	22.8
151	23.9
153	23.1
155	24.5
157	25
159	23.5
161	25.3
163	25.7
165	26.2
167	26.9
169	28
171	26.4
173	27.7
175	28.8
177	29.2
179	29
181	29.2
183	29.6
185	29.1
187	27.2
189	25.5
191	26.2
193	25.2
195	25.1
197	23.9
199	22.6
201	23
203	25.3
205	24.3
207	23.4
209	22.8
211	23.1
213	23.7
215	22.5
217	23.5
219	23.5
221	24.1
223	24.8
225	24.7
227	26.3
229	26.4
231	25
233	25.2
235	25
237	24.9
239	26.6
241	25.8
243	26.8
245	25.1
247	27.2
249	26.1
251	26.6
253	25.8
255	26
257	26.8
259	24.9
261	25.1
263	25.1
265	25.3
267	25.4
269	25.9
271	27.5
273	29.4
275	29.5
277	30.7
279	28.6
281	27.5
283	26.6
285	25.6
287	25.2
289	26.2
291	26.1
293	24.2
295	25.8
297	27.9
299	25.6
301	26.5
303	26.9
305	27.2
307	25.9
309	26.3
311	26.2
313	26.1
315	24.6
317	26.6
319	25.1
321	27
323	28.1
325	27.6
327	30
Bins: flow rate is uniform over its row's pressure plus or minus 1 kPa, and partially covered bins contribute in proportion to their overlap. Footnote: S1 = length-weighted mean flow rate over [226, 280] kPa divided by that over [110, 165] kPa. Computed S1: 1.1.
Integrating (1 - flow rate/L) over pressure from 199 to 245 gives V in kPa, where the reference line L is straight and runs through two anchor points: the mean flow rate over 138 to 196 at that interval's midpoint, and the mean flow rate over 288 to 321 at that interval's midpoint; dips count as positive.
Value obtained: 2.6 kPa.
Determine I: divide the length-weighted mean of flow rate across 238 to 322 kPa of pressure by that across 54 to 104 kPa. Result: 1.2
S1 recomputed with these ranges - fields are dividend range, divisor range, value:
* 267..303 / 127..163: 1.14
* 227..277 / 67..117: 1.24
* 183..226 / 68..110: 1.16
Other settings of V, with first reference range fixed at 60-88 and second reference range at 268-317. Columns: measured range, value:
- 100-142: 2.7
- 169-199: -3.3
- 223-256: -0.2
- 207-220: 1.0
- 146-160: -0.1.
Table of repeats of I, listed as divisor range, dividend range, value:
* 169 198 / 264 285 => 1.01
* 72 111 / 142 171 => 1.18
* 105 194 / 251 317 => 1.08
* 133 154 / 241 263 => 1.10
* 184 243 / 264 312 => 1.08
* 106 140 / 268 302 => 1.23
